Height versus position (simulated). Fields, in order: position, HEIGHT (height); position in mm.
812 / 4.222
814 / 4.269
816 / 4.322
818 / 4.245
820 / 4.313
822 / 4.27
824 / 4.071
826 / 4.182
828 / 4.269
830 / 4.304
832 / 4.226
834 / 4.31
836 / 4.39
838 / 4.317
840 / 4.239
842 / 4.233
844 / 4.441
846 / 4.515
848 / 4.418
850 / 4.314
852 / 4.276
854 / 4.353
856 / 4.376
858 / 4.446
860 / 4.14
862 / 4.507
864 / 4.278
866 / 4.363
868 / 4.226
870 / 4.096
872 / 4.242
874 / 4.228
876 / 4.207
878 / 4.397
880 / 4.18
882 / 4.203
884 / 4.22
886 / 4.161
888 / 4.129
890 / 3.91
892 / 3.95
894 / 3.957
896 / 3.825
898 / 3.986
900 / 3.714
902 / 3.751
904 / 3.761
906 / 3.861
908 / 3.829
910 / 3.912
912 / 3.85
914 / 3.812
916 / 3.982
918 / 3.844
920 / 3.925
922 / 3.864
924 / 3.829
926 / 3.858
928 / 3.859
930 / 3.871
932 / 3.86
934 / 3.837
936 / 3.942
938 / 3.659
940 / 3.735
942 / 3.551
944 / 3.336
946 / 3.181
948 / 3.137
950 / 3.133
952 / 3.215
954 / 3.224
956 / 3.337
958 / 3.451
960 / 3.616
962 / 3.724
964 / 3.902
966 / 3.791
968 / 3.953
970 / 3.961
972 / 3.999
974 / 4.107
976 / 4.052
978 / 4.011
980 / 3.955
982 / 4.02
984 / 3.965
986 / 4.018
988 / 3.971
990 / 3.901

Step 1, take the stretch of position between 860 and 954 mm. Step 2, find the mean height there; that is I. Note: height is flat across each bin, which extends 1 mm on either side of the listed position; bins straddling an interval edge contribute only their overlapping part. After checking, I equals 3.89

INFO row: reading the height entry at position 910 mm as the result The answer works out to 3.912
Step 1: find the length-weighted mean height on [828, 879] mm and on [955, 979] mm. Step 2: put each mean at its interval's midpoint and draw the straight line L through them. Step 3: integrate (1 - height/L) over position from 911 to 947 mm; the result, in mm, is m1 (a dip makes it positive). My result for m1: 2.0 mm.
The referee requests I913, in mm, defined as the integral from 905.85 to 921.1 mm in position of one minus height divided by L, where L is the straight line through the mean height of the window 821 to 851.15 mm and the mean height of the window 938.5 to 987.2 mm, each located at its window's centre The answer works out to 0.2 mm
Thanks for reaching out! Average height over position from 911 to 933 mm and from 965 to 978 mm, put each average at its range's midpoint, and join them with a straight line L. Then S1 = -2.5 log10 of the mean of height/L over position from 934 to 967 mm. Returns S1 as 0.12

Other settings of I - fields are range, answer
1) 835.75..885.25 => 4.3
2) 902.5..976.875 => 3.72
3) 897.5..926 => 3.85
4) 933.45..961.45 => 3.45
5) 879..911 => 3.96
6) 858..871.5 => 4.28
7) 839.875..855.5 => 4.36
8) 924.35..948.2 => 3.67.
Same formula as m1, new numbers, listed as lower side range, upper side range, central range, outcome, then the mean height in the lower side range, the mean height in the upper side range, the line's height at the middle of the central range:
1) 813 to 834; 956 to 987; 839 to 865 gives -1.1 mm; 4.25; 3.88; 4.18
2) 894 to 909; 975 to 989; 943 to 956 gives 2.4 mm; 3.83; 4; 3.93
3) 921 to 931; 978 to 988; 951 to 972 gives 1.6 mm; 3.86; 3.99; 3.94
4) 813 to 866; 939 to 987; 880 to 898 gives 0.0 mm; 4.31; 3.68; 4.06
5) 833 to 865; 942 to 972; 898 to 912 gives 0.3 mm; 4.35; 3.52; 3.92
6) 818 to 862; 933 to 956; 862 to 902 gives -1.6 mm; 4.31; 3.45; 3.96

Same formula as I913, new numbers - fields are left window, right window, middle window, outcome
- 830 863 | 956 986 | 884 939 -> 2.9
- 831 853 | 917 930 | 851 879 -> -0.6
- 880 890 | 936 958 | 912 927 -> -0.6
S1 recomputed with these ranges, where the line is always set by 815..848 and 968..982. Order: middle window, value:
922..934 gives 0.07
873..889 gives 0.00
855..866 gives -0.03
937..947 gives 0.17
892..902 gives 0.08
